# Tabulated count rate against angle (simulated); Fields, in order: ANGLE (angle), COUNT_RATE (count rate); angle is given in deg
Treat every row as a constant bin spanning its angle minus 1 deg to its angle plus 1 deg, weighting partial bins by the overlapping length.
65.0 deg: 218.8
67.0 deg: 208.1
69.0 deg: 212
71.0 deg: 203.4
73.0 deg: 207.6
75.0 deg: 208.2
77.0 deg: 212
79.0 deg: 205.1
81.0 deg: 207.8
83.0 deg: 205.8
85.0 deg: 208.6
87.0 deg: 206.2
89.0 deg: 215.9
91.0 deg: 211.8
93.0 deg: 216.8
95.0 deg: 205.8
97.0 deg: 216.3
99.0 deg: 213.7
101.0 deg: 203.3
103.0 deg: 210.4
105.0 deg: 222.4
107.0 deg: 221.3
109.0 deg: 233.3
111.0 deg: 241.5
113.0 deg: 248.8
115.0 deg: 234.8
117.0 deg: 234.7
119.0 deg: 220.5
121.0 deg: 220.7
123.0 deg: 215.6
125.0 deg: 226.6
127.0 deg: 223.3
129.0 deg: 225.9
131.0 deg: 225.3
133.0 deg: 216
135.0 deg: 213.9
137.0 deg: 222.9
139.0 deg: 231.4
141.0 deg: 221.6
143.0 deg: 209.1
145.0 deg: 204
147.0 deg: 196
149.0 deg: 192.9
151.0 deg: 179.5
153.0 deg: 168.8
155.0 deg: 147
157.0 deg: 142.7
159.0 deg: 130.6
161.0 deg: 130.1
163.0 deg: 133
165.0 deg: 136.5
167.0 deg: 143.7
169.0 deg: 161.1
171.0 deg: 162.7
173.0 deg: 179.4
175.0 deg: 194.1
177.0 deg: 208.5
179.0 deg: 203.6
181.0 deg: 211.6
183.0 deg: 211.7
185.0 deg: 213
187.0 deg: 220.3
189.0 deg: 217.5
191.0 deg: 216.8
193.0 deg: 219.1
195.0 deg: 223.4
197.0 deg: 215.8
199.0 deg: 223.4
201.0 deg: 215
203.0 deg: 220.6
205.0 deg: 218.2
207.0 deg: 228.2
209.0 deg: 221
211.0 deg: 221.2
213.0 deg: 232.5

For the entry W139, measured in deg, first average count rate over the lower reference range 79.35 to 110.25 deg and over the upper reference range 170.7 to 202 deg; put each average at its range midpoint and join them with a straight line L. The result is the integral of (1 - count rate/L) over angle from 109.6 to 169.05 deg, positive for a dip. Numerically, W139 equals 4.0 deg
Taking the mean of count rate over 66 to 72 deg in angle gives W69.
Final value 208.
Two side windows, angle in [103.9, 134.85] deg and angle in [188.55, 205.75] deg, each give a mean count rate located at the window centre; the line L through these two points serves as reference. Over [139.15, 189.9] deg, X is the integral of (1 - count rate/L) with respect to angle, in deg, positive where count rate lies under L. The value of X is 9.29 deg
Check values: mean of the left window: 227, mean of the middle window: 182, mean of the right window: 219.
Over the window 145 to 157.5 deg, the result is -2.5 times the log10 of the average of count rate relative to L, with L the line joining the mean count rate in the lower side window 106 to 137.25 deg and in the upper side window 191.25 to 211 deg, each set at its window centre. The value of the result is 0.27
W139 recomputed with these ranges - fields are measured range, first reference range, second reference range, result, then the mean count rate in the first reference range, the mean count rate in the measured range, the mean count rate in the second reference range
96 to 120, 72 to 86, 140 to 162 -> -3.8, 208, 225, 175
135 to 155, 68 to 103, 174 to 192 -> 0.9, 209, 201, 211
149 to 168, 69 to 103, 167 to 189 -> 4.8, 209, 148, 195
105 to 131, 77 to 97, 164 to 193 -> -3.1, 210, 229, 192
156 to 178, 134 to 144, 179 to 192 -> 6.1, 220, 157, 214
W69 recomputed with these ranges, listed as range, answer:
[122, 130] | 223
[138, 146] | 217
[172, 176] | 187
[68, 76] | 208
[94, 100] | 212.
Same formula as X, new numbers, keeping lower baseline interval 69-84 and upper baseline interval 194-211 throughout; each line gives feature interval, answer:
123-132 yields -0.48 deg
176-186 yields 0.40 deg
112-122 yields -0.95 deg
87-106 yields -0.27 deg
